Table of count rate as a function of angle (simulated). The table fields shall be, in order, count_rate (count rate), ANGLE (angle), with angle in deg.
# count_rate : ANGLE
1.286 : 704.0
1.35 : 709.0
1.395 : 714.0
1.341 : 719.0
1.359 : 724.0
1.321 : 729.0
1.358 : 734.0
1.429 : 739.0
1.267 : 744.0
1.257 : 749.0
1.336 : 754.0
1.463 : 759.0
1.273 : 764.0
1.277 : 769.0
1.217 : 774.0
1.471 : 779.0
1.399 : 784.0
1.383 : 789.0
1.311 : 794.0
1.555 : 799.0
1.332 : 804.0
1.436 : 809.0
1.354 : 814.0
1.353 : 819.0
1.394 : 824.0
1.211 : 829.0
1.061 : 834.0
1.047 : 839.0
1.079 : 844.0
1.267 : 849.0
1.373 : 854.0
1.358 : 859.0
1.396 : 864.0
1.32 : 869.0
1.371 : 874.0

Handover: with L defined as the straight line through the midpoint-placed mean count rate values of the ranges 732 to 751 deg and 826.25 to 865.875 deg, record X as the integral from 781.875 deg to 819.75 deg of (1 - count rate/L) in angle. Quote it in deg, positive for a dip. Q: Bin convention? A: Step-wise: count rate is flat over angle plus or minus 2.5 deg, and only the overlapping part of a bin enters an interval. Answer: -3.7 deg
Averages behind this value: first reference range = 1.33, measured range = 1.39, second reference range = 1.22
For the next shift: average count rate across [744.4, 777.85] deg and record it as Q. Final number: 1.31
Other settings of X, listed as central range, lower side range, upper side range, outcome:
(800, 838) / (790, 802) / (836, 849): -1.2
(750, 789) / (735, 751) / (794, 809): 0.6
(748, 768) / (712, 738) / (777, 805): 0.7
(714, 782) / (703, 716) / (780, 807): 1.7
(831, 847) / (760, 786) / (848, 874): 3.2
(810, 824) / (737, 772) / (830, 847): -2.8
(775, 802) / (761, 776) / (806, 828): -2.1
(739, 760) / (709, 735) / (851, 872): 0.3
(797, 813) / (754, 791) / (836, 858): -1.8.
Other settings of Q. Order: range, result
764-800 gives 1.36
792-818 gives 1.4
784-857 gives 1.3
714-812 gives 1.36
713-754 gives 1.34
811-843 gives 1.23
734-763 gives 1.35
